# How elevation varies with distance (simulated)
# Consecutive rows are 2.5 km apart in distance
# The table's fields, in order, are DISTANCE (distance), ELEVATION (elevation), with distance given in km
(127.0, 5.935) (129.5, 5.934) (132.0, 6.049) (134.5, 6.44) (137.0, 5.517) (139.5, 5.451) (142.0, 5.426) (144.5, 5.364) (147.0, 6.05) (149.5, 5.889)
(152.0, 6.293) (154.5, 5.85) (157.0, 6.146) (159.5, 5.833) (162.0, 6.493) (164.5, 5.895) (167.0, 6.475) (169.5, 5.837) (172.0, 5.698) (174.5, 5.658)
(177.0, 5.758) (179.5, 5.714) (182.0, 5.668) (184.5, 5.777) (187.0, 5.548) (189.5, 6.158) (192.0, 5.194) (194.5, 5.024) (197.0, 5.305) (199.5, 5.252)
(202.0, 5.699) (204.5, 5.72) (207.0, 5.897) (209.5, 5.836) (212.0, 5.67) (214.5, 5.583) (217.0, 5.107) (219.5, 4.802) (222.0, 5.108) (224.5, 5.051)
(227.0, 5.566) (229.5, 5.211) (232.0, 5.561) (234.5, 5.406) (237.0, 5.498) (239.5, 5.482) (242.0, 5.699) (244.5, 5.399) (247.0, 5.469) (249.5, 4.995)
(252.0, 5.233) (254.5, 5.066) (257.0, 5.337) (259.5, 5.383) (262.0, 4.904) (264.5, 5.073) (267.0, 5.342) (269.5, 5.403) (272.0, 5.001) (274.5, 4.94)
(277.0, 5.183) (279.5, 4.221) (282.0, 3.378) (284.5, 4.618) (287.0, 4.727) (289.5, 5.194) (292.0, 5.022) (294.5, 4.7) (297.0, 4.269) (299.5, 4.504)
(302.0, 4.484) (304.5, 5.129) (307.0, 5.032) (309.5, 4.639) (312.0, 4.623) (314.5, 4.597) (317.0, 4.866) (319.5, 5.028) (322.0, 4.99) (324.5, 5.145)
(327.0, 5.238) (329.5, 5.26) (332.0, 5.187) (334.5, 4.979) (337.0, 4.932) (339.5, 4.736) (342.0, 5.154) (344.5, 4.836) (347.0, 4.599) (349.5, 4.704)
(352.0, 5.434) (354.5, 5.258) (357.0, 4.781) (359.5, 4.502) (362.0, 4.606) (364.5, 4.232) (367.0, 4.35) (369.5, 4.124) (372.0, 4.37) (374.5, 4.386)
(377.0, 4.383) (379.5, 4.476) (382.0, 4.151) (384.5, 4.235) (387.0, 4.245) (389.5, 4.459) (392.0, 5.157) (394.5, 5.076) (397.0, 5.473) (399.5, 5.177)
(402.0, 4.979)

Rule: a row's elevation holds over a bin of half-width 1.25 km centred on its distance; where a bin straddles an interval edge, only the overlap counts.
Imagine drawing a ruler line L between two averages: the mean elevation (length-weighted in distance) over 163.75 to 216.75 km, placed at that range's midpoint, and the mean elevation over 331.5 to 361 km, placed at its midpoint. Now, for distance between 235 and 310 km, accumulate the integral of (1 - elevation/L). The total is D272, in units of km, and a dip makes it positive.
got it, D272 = 4.14 km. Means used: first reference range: 5.67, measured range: 4.99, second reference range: 4.92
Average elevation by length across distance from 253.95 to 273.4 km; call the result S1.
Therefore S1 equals 5.19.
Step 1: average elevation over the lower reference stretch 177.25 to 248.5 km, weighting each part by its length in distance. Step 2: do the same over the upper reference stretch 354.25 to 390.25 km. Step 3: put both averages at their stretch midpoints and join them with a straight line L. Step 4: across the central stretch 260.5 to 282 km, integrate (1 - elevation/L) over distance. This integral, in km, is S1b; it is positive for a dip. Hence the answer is 0.7 km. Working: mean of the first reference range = 5.48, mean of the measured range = 4.92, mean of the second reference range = 4.41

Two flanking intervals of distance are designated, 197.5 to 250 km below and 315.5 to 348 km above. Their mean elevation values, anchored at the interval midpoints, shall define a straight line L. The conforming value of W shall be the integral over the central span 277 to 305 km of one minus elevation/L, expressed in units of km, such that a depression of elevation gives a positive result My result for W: 3.1 km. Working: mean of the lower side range 5.43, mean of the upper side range 5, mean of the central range 4.58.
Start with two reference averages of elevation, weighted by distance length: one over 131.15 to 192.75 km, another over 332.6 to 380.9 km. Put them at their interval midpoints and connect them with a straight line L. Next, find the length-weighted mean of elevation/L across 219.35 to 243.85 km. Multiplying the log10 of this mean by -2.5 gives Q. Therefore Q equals 0.01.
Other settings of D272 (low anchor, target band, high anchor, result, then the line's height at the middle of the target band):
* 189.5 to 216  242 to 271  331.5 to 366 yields 0.2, 5.29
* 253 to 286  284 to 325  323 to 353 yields 1.4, 4.96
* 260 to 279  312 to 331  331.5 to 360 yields 0.0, 4.98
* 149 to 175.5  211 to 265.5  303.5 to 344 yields 2.2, 5.52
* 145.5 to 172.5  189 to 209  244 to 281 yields 0.6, 5.68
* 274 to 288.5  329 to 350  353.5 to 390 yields -2.2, 4.46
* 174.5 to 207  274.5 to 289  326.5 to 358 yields 2.0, 5.24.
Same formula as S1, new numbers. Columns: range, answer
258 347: 4.88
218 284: 5.14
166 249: 5.53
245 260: 5.25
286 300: 4.75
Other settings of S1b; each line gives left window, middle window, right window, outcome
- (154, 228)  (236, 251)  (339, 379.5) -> -0.25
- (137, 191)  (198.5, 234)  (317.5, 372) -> 0.79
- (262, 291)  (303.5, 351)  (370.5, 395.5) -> -2.71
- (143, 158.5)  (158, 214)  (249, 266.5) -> -0.61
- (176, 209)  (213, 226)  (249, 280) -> 0.64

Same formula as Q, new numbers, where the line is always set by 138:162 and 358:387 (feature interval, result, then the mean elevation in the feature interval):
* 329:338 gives -0.11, 5.08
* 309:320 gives 0.00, 4.74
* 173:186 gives -0.01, 5.71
